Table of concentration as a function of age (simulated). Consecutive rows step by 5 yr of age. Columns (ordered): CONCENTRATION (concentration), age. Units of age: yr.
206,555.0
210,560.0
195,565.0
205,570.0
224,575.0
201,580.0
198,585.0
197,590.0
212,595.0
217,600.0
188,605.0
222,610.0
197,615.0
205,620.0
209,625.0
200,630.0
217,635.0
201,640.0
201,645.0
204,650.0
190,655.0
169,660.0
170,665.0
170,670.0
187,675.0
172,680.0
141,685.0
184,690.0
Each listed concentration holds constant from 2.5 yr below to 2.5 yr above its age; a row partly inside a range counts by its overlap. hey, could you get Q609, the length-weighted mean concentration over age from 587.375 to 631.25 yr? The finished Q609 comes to 205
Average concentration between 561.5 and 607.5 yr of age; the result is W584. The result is 204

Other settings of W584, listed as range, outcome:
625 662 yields 199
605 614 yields 208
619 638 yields 208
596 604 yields 211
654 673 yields 174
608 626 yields 208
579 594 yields 200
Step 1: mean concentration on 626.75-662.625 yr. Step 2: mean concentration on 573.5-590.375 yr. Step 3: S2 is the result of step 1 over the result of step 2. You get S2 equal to 1.0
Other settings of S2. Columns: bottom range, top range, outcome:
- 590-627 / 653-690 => 0.83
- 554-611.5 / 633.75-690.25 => 0.89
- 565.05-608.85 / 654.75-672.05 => 0.84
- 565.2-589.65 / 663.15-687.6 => 0.82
